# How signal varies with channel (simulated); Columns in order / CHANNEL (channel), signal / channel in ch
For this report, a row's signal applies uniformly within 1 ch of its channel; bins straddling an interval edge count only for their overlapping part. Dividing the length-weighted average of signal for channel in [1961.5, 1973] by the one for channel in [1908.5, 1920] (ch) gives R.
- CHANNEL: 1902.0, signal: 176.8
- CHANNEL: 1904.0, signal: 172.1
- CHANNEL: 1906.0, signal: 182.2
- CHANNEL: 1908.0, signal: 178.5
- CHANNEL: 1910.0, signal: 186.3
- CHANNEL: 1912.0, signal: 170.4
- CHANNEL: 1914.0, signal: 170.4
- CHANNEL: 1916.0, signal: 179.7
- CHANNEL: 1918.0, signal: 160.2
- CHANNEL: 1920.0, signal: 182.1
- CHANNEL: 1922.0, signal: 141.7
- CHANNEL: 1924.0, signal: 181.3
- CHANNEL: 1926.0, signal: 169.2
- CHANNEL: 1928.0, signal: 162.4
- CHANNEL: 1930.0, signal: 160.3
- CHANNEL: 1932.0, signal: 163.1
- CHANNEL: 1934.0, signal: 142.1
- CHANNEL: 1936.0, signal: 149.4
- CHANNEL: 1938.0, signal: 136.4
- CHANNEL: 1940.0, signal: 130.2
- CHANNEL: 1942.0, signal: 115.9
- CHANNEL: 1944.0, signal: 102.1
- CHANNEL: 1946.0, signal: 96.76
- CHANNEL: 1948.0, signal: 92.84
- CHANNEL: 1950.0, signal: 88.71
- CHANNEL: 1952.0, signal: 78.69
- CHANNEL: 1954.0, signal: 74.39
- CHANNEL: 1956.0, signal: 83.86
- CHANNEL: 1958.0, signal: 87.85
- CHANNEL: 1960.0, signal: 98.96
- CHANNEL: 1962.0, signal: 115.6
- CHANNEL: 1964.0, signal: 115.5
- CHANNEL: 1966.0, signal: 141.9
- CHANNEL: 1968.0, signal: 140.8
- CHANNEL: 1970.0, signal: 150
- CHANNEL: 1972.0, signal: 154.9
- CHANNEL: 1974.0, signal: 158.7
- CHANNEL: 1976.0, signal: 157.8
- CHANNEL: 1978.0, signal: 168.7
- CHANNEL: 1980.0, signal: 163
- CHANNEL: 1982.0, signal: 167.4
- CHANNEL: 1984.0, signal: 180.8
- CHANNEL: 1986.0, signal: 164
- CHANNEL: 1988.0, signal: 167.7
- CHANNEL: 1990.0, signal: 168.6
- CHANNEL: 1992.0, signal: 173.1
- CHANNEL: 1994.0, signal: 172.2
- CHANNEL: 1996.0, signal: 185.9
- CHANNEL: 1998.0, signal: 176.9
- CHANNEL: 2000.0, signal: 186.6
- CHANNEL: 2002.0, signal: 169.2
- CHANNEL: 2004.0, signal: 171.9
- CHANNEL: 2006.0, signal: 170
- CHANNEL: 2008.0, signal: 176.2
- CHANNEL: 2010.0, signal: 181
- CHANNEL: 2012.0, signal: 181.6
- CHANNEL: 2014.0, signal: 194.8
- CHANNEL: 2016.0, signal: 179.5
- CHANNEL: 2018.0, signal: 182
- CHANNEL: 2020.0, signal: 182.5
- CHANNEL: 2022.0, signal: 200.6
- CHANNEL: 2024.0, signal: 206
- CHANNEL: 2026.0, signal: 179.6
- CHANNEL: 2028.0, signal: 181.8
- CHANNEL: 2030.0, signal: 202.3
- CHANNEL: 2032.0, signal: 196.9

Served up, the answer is 0.8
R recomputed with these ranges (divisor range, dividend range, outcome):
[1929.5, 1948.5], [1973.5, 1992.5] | 1.29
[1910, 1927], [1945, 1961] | 0.52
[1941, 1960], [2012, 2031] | 2.07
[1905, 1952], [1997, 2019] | 1.21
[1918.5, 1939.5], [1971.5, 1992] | 1.05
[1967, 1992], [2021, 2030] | 1.19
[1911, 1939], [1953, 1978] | 0.77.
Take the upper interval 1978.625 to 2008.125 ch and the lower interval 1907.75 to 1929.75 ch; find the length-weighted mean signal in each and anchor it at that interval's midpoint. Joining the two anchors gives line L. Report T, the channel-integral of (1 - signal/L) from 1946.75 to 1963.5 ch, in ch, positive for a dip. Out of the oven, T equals 7.87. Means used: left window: 170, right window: 173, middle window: 91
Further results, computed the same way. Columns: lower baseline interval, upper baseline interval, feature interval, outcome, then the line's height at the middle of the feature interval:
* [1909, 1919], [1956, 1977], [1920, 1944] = 1.4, 158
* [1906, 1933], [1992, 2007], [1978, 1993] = 0.5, 175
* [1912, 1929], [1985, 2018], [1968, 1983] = 1.3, 174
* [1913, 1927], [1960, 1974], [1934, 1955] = 6.1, 152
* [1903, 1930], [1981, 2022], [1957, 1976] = 4.8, 175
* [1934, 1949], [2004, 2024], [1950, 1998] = 2.7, 148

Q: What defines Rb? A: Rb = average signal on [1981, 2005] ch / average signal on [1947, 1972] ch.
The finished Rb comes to 1.61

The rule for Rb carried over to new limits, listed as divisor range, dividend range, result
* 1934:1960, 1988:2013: 1.68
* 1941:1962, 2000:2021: 1.92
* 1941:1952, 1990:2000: 1.82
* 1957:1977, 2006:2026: 1.41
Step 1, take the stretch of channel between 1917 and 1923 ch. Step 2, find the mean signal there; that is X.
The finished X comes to 161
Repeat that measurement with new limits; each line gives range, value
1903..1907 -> 177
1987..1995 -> 170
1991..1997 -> 177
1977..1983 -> 166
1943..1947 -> 99.4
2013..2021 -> 185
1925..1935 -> 159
